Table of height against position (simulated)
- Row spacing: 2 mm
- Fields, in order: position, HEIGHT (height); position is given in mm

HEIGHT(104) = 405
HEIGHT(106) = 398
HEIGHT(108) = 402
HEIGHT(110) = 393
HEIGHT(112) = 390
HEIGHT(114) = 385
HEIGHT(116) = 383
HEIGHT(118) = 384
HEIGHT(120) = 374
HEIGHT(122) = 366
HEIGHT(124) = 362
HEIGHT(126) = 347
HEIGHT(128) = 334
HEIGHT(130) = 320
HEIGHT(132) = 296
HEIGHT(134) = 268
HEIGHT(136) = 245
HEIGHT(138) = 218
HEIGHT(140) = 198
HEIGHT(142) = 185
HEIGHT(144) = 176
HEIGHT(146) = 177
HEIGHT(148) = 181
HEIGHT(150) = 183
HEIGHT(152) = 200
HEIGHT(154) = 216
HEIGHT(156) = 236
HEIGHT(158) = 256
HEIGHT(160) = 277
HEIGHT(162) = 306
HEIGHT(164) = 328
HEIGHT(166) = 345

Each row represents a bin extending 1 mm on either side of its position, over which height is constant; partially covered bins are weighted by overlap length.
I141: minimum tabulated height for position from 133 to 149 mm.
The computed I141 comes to 176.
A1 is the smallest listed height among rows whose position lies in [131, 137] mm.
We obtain 245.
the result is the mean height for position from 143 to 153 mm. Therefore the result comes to 183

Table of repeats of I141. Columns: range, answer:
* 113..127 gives 347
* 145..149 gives 177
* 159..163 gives 277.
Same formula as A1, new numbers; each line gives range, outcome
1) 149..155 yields 183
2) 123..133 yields 296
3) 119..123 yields 366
